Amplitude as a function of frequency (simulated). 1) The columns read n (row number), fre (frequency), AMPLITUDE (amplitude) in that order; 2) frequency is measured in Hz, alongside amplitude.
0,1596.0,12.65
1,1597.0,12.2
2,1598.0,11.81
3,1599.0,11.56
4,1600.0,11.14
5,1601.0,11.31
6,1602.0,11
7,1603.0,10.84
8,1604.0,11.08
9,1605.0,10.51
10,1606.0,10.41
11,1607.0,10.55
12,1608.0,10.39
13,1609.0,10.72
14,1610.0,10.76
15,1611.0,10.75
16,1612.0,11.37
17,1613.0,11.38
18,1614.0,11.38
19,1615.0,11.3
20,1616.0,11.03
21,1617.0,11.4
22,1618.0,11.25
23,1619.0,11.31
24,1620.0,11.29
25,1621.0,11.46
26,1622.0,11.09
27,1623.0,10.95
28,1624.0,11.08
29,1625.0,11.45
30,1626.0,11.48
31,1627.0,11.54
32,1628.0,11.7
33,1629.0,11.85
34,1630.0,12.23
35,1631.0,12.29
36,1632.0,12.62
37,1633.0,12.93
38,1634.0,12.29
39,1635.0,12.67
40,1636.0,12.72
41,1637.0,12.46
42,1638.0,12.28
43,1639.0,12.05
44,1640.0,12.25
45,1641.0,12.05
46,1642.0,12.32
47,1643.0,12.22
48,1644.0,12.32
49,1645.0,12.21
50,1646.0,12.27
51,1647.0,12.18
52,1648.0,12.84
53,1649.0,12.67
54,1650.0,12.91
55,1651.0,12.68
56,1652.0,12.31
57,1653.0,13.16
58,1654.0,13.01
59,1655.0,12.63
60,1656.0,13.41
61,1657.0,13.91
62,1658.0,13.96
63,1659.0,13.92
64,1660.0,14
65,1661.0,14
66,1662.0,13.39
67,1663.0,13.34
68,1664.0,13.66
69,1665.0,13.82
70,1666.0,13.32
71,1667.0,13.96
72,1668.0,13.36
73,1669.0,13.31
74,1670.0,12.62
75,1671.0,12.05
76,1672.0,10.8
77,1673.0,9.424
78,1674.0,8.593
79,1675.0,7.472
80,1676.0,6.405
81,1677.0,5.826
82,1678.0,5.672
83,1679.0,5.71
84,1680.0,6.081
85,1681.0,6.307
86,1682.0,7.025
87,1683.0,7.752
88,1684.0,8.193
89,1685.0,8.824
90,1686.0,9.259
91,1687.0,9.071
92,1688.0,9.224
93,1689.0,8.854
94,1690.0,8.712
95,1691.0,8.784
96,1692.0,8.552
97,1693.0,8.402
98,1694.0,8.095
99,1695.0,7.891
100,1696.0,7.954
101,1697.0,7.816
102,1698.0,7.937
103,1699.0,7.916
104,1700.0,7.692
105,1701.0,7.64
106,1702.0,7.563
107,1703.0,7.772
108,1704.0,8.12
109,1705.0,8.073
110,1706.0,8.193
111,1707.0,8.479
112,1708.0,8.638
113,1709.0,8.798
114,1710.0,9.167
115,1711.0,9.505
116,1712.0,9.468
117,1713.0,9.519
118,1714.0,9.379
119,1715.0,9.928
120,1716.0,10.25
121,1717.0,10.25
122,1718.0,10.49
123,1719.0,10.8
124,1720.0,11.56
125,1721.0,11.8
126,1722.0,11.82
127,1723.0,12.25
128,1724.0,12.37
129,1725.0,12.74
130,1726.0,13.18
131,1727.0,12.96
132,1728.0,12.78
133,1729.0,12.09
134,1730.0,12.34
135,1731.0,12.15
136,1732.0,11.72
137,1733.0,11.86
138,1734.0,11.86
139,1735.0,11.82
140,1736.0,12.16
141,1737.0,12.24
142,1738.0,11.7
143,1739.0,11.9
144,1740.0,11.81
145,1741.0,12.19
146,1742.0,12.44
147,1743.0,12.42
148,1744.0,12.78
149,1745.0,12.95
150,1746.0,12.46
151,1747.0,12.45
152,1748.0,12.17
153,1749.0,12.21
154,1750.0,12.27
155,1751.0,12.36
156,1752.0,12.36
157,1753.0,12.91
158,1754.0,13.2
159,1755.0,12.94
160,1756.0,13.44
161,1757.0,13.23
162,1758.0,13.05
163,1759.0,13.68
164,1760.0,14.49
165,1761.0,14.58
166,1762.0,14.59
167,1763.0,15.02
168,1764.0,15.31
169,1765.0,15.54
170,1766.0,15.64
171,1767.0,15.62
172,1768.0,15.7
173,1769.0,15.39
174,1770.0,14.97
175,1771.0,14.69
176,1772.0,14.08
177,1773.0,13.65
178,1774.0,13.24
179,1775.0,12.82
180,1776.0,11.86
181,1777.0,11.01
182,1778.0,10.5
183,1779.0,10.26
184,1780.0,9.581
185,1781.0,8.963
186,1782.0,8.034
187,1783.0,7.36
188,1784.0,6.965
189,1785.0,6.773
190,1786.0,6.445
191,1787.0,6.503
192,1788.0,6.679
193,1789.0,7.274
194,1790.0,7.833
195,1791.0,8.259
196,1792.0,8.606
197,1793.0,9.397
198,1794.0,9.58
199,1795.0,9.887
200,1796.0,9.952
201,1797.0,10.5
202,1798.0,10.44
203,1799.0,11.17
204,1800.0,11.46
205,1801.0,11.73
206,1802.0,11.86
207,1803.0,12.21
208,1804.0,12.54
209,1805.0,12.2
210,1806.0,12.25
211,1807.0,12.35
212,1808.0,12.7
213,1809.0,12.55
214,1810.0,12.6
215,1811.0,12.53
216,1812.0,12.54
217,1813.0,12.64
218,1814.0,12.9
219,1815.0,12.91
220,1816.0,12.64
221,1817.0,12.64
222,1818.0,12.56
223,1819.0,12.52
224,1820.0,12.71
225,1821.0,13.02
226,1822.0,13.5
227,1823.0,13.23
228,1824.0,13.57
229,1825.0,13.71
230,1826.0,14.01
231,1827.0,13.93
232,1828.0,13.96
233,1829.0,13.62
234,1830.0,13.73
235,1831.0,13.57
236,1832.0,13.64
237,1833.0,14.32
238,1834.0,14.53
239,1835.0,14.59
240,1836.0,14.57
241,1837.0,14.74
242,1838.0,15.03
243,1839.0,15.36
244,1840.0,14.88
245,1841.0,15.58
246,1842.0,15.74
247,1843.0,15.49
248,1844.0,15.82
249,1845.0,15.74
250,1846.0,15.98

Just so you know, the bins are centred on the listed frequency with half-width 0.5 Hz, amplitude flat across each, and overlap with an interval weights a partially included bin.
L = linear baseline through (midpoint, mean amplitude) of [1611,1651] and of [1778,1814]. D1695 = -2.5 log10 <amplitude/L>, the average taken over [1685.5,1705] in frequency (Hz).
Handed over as 0.331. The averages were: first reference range 11.9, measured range 8.27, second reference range 10.1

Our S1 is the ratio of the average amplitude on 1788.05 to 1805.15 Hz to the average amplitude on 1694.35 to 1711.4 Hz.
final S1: 1.24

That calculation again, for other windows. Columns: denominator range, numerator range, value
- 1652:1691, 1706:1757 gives 1.09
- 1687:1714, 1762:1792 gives 1.33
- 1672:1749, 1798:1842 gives 1.34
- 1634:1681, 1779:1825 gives 0.92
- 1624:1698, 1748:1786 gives 1.14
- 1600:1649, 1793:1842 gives 1.11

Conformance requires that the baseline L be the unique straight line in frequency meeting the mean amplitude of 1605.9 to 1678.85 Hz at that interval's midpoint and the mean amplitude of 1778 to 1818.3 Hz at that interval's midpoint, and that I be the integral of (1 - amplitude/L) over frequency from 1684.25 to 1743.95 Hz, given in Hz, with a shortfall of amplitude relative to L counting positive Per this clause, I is 5.1 Hz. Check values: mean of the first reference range 11.8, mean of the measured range 10.2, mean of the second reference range 10.4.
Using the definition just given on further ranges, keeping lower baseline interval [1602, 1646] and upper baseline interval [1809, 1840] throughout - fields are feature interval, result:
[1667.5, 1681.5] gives 3.8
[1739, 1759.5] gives 0.3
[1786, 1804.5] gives 5.0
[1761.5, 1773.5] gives -1.9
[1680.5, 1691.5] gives 3.5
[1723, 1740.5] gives 0.6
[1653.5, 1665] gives -1.6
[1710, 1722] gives 2.1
